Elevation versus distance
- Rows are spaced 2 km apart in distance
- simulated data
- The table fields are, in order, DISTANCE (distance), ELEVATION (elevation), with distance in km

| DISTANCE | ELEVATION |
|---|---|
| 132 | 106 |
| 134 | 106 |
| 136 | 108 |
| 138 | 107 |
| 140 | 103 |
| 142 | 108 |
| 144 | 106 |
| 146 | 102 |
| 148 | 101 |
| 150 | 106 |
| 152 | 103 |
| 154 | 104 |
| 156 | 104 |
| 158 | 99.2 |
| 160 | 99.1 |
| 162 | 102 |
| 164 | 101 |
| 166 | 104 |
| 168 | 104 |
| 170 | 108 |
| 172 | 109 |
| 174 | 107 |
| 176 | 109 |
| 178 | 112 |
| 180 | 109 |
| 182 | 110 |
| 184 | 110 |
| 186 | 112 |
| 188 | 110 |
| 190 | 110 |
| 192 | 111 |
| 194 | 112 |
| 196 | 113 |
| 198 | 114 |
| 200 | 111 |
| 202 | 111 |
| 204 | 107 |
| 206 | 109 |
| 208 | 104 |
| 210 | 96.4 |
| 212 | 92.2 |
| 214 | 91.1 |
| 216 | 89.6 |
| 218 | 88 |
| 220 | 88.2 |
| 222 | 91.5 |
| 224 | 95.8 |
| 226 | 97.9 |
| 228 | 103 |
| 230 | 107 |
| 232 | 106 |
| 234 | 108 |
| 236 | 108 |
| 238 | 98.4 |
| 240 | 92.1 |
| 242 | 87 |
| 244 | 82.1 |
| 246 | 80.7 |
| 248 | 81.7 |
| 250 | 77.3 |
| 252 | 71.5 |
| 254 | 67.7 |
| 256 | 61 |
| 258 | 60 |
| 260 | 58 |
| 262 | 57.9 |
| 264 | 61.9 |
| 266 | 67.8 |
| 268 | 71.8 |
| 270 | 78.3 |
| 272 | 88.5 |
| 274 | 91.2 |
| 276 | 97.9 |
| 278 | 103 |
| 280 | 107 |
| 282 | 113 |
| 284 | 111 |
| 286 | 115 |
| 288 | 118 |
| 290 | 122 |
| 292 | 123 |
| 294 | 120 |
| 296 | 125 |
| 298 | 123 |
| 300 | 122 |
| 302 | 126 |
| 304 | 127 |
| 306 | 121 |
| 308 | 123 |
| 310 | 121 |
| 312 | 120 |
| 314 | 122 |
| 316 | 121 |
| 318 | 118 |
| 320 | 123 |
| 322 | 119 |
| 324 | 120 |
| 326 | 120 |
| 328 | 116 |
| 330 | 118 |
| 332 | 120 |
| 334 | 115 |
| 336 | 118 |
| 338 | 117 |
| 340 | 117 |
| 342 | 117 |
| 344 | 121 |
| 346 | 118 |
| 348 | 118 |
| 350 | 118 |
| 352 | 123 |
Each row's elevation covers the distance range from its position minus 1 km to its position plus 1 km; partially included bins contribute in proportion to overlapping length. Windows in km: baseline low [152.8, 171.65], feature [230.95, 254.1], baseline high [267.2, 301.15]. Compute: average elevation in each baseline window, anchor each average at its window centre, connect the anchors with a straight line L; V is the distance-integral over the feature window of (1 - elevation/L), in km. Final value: 3.7 km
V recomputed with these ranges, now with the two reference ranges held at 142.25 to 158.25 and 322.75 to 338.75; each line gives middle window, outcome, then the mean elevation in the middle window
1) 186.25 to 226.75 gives 2.12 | 102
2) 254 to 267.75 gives 6.15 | 62.2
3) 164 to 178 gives -0.21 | 107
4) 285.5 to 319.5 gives -1.75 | 122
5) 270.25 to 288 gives 1.69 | 103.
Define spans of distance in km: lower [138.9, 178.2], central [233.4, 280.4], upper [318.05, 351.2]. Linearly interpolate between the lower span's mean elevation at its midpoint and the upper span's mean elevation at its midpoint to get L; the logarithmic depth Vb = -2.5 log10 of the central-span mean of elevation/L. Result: 0.35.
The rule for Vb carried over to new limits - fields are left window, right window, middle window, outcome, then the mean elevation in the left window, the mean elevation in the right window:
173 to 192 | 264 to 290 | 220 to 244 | 0.049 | 110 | 96.5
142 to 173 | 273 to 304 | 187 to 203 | -0.046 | 104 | 115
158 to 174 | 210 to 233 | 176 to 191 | -0.094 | 104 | 95.5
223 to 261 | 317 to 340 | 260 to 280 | 0.211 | 86.5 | 118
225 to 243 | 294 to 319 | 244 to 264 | 0.475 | 101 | 122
